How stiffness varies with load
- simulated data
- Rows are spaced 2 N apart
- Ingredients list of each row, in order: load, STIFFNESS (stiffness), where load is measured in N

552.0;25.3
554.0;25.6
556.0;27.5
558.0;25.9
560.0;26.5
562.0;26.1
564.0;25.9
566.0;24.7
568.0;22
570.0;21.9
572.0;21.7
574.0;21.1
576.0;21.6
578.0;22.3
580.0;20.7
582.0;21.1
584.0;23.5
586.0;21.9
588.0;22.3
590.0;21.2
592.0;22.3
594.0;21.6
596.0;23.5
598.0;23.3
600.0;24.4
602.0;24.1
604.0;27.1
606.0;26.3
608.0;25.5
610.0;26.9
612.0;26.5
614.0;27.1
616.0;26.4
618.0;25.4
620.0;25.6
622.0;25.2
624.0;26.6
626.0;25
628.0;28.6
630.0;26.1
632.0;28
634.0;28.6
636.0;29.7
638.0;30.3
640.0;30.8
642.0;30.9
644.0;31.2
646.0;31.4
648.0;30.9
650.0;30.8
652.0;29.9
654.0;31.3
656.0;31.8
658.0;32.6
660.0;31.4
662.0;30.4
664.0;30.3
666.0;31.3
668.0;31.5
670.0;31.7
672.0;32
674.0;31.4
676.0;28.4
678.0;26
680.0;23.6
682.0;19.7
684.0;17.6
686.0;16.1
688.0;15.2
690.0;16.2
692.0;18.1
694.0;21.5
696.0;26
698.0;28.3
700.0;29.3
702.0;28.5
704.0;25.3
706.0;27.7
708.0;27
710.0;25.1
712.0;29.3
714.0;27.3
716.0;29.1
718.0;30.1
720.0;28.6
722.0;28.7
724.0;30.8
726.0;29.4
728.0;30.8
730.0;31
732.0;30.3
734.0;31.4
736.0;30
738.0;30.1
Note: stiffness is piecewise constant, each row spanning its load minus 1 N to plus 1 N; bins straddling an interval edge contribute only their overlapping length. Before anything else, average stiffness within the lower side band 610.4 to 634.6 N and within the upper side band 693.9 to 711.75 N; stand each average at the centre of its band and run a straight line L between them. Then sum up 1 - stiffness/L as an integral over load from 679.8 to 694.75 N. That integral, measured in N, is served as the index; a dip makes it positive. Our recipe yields 4.8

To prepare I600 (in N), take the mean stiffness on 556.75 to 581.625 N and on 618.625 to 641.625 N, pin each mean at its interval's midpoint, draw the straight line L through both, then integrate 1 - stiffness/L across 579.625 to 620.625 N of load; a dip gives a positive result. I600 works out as 2.3 N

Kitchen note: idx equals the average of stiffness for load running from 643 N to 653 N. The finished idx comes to 30.8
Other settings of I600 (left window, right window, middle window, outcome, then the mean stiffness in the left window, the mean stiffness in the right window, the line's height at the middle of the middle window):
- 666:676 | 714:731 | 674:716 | 8.8 N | 31.3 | 29.7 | 30.5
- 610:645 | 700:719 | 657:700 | 3.1 N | 27.7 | 27.8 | 27.8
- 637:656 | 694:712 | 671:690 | 3.8 N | 30.9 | 27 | 28.5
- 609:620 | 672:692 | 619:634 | -0.6 N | 26.4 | 21.9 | 25.6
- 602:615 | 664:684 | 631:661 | -3.7 N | 26.4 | 28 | 27.3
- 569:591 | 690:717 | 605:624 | -2.6 N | 21.8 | 26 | 22.9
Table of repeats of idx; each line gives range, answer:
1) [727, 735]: 30.9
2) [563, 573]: 23.2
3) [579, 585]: 21.8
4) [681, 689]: 17.2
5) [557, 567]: 25.8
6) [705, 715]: 27.3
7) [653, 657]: 31.6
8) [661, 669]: 30.9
